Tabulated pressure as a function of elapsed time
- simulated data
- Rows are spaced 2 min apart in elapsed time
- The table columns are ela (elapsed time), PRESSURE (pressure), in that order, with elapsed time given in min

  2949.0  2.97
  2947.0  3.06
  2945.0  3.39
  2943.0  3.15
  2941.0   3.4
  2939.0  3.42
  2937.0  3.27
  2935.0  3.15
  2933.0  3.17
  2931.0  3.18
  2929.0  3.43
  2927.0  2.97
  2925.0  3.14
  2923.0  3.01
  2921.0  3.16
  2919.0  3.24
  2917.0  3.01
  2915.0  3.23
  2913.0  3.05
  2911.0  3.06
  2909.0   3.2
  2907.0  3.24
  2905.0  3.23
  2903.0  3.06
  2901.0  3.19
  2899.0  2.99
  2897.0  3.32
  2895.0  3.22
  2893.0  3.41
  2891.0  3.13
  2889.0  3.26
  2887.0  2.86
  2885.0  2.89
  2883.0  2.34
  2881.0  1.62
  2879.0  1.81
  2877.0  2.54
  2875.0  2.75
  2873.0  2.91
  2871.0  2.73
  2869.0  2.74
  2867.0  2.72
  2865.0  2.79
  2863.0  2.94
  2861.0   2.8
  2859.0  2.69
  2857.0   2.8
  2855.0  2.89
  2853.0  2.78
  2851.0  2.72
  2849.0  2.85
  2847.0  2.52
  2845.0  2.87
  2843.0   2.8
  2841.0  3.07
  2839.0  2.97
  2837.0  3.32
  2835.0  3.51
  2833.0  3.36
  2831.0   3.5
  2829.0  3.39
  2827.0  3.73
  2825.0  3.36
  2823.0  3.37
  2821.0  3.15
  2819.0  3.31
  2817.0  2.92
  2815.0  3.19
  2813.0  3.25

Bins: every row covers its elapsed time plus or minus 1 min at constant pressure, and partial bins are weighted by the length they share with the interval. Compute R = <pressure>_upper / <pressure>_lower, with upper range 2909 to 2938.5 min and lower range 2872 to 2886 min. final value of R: 1.3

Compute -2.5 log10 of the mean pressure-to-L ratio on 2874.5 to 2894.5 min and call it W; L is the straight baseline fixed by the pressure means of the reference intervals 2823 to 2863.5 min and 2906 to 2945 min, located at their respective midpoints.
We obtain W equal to 0.17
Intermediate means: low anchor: 3.05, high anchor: 3.19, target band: 2.67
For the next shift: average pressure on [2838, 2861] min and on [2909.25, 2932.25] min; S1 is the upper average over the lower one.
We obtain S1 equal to 1.11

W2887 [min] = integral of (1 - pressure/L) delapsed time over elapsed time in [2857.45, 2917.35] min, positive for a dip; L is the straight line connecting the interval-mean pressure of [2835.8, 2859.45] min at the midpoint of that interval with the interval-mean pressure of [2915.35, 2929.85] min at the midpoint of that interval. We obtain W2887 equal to 2.5 min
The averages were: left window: 2.87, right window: 3.14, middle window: 2.89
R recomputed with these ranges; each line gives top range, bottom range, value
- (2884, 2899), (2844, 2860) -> 1.14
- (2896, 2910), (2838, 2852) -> 1.12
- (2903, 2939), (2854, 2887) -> 1.20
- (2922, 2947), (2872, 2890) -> 1.26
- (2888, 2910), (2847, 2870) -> 1.15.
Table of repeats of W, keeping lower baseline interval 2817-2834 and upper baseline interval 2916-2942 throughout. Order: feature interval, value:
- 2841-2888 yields 0.23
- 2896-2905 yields 0.03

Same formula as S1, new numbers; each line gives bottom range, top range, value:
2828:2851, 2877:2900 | 0.90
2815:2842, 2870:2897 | 0.83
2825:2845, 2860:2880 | 0.82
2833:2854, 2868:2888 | 0.85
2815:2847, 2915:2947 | 1.00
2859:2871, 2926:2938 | 1.15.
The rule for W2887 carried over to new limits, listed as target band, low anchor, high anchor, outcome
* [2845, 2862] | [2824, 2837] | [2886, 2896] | 3.0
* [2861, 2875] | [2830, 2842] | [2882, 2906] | 1.6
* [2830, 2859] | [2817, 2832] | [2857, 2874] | 1.0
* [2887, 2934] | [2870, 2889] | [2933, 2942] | -3.8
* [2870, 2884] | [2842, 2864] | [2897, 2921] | 2.6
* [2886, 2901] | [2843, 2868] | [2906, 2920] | -0.7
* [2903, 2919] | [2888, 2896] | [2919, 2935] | 0.3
